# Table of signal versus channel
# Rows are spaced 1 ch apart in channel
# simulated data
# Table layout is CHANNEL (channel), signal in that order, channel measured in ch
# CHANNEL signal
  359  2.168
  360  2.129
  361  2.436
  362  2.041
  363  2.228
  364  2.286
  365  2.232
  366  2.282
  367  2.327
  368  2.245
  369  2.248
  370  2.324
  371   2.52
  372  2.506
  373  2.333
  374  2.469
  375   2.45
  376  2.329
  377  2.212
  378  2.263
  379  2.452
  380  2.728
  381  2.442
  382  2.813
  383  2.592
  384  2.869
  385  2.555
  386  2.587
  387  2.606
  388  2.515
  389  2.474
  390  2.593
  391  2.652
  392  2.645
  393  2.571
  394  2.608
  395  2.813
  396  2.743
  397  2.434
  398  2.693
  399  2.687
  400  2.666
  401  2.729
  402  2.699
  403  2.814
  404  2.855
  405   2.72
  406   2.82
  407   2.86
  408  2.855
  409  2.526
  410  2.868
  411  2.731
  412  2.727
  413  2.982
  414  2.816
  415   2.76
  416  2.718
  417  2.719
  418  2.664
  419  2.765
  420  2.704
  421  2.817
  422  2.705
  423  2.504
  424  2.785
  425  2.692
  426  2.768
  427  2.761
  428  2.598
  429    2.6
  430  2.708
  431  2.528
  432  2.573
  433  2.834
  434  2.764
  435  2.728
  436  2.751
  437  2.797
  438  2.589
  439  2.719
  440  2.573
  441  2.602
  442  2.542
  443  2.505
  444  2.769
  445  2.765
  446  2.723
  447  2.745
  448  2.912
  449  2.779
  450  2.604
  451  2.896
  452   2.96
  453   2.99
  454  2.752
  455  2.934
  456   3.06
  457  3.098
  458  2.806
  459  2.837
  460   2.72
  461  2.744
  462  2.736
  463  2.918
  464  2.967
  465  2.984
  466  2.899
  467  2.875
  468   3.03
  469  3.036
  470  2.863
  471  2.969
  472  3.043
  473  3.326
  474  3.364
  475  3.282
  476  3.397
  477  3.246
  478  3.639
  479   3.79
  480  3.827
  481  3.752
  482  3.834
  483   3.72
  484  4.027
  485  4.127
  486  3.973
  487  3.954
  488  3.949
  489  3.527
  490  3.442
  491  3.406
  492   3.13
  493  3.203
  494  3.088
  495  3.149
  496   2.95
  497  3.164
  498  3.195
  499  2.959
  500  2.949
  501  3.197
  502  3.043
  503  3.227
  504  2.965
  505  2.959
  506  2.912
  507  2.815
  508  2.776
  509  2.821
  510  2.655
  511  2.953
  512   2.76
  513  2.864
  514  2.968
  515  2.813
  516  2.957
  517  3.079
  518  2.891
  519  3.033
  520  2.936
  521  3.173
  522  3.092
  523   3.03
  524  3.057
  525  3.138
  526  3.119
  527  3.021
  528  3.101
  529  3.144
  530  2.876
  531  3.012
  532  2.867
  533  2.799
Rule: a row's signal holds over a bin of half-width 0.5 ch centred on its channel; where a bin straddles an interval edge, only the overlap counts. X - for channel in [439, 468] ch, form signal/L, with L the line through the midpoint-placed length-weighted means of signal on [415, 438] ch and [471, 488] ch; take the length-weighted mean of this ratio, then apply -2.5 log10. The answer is 0.13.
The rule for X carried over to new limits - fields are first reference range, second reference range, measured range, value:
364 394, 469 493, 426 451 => 0.15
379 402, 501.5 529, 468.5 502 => -0.18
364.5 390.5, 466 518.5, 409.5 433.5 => 0.01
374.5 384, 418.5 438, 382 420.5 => -0.05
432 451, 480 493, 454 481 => 0.07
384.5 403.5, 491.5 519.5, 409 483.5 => -0.04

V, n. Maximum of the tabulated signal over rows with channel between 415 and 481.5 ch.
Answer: 3.827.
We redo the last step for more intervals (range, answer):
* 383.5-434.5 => 2.982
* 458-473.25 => 3.326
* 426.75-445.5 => 2.834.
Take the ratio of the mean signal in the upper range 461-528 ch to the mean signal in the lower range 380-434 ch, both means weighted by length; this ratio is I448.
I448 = 1.2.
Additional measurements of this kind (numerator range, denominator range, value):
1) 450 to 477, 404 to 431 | 1.09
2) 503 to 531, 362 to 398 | 1.20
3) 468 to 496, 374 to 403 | 1.34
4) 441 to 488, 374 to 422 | 1.18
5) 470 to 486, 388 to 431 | 1.31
